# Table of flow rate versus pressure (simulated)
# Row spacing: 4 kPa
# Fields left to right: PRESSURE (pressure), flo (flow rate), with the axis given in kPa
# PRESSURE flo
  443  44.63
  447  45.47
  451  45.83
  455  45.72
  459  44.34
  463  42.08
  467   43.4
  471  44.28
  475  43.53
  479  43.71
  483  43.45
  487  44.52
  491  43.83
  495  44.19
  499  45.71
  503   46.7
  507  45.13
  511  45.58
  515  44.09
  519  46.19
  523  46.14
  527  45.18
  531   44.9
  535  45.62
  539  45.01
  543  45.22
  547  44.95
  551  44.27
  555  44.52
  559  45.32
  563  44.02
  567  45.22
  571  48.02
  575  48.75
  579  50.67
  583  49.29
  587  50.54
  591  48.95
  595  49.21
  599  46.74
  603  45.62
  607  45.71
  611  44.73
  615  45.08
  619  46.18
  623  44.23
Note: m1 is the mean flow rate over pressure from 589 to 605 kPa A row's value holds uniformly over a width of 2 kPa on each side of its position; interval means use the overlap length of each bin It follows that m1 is 47.6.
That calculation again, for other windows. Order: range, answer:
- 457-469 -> 43.3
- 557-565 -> 44.7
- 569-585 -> 49.2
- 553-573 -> 45.4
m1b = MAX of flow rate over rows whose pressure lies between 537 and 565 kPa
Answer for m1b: 45.32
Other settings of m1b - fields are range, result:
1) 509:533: 46.19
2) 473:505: 46.7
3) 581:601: 50.54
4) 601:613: 45.71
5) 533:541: 45.62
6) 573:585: 50.67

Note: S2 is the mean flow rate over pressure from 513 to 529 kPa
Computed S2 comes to 45.4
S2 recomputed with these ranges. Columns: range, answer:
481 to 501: 44.3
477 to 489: 43.9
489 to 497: 44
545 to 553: 44.6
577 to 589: 50.2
